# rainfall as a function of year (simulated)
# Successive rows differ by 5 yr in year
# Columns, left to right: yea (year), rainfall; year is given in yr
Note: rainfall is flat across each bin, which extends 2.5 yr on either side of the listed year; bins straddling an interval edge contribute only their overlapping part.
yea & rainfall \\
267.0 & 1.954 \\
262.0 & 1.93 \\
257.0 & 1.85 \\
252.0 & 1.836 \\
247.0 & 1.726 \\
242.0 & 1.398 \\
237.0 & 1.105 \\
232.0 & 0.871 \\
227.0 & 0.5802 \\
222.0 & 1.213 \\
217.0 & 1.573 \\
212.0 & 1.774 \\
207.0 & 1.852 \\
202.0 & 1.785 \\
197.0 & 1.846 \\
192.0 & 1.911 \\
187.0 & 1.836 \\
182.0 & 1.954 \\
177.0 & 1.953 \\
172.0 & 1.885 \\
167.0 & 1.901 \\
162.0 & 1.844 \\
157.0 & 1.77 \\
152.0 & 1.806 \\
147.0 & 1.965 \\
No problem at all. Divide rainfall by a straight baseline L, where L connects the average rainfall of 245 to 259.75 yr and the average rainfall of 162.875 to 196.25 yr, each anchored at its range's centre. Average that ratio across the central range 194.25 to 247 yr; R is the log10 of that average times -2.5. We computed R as 0.29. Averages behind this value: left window 1.9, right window 1.81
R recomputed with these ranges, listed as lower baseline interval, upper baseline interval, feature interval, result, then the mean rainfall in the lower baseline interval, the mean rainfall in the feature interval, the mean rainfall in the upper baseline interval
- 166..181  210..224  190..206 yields -0.093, 1.92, 1.85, 1.52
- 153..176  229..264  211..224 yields 0.092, 1.85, 1.5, 1.51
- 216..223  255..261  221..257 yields 0.275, 1.39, 1.29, 1.87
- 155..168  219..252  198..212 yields -0.232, 1.83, 1.81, 1.21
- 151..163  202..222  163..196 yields -0.090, 1.8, 1.9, 1.67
